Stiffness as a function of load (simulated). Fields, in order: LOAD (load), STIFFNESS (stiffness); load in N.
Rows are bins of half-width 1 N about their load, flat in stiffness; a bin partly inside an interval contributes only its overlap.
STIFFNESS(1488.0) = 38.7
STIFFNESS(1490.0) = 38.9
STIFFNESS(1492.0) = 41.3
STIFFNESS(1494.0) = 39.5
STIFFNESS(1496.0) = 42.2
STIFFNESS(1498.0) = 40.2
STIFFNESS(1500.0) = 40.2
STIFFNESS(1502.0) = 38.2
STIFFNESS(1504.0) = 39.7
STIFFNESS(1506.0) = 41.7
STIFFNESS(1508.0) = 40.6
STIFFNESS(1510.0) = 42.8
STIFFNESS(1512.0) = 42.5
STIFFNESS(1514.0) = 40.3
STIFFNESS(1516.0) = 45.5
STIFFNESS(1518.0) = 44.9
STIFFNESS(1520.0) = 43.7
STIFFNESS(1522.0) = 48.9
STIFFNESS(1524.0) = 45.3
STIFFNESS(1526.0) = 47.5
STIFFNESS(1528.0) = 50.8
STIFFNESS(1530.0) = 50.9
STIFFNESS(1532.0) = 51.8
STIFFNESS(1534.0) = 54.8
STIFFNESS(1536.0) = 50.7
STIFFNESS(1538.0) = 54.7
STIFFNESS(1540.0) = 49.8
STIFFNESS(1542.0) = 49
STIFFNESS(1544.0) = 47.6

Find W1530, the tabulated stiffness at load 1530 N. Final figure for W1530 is 50.9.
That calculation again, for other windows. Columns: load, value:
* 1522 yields 48.9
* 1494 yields 39.5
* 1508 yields 40.6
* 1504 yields 39.7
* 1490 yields 38.9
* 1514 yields 40.3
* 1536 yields 50.7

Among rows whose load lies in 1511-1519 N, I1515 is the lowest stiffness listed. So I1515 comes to 40.3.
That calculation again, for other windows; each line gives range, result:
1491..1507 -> 38.2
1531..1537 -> 50.7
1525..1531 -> 47.5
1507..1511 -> 40.6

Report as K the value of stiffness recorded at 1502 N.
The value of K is 38.2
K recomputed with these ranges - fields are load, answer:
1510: 42.8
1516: 45.5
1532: 51.8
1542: 49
